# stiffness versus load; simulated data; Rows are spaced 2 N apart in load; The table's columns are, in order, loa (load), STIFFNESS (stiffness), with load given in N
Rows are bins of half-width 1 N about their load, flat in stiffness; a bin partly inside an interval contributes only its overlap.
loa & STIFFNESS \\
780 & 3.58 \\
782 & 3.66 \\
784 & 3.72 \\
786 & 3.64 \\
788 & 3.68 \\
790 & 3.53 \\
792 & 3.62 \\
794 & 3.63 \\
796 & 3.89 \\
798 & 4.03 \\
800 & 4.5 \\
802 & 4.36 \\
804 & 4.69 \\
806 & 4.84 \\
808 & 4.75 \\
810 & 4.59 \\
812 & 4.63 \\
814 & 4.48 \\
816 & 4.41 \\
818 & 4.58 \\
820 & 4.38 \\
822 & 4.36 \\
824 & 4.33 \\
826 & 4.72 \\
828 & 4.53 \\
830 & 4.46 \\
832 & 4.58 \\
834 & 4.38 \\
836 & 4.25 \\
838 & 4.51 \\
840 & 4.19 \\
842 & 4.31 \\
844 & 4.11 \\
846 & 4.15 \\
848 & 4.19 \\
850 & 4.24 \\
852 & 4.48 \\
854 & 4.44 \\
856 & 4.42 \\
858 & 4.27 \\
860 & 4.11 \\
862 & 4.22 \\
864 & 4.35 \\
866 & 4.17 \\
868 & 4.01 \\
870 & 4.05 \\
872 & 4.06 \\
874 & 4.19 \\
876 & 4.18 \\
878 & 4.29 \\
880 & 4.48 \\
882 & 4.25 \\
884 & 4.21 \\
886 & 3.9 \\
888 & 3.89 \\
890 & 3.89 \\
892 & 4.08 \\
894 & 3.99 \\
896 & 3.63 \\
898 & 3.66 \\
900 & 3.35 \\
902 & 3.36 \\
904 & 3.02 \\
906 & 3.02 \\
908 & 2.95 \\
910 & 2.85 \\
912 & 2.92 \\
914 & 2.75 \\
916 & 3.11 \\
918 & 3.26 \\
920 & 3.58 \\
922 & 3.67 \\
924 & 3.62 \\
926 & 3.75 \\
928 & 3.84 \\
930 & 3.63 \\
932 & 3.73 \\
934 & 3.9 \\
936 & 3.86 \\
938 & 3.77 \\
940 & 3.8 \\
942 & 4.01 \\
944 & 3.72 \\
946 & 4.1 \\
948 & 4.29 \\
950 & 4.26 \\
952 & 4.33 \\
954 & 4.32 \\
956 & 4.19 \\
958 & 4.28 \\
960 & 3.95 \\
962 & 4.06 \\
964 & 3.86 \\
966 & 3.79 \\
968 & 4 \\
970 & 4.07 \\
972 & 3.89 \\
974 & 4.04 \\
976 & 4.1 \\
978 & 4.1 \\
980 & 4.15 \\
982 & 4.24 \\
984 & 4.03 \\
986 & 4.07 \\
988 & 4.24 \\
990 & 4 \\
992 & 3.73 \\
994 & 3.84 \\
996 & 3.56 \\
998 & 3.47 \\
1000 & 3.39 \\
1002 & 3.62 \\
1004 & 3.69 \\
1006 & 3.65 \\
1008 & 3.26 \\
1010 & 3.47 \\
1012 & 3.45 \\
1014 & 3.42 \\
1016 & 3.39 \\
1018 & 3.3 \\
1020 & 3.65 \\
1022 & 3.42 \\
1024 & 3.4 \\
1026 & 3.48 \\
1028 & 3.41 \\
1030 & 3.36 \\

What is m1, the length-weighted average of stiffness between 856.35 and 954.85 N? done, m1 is 3.81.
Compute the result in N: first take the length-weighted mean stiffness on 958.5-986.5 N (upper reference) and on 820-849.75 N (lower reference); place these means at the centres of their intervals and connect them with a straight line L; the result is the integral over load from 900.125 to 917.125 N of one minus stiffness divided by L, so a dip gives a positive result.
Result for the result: 4.7 N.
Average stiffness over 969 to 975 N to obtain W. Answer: 4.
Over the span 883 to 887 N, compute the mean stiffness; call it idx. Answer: 4.05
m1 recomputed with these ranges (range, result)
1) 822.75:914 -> 4.02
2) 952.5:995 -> 4.05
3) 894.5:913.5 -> 3.2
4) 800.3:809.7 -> 4.64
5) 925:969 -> 3.97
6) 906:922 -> 3.1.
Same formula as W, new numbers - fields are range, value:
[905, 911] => 2.94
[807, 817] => 4.57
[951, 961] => 4.21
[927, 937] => 3.79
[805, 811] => 4.73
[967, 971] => 4.04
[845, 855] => 4.3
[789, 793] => 3.58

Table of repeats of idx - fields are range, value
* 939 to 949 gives 3.98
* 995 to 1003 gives 3.51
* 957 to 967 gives 3.99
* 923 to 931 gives 3.71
